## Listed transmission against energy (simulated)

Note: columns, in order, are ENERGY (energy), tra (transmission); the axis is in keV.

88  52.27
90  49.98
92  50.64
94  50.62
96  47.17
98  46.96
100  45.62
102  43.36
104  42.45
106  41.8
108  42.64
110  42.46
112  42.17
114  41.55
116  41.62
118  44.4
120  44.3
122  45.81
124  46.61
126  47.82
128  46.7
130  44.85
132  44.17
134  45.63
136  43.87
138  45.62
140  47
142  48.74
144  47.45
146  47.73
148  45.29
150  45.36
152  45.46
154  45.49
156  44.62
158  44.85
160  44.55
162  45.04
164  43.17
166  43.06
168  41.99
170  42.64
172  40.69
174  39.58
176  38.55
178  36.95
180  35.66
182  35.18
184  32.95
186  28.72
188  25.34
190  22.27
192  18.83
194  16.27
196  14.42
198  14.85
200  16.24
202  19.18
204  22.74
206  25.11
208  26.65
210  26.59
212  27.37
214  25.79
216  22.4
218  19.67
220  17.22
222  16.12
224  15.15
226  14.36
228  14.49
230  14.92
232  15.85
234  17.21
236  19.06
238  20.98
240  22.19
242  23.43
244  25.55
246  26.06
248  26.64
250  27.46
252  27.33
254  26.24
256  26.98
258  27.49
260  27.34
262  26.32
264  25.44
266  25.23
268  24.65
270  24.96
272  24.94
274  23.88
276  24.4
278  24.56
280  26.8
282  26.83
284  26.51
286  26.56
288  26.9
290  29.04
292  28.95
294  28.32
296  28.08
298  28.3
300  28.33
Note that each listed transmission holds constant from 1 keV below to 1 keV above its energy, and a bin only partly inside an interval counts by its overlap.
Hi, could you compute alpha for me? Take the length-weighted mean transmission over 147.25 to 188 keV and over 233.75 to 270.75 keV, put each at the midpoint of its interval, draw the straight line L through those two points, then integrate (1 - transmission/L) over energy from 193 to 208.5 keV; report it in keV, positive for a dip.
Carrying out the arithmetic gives 6.81 keV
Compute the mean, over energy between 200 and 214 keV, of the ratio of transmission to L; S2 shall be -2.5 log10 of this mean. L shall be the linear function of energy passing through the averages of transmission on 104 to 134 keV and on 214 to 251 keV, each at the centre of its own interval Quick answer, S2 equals 0.05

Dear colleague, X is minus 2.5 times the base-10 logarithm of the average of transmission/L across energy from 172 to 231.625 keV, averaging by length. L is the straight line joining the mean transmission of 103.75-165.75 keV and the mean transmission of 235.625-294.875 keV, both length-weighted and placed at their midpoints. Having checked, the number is 0.43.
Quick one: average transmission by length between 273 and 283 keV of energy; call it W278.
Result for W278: 25.3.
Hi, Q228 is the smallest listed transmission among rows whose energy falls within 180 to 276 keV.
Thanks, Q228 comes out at 14.36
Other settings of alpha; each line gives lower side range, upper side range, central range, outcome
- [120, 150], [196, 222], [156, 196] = -2.7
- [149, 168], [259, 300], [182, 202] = 9.1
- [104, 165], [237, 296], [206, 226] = 7.0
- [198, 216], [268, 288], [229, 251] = 2.3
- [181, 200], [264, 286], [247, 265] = -1.5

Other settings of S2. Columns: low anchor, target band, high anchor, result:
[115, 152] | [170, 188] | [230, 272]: 0.05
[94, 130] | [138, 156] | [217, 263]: -0.21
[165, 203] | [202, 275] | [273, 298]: 0.22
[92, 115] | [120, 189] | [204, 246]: -0.23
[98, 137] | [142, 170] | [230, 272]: -0.17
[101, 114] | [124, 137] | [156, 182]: -0.09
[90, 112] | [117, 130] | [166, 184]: -0.06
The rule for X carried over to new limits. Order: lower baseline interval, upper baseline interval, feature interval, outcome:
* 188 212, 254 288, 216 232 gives 0.343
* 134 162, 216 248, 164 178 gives -0.066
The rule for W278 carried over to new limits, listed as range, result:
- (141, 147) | 48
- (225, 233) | 14.9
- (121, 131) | 46.4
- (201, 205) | 21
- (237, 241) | 21.6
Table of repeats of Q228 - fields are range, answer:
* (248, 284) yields 23.88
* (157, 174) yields 39.58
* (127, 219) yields 14.42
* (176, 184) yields 32.95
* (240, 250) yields 22.19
